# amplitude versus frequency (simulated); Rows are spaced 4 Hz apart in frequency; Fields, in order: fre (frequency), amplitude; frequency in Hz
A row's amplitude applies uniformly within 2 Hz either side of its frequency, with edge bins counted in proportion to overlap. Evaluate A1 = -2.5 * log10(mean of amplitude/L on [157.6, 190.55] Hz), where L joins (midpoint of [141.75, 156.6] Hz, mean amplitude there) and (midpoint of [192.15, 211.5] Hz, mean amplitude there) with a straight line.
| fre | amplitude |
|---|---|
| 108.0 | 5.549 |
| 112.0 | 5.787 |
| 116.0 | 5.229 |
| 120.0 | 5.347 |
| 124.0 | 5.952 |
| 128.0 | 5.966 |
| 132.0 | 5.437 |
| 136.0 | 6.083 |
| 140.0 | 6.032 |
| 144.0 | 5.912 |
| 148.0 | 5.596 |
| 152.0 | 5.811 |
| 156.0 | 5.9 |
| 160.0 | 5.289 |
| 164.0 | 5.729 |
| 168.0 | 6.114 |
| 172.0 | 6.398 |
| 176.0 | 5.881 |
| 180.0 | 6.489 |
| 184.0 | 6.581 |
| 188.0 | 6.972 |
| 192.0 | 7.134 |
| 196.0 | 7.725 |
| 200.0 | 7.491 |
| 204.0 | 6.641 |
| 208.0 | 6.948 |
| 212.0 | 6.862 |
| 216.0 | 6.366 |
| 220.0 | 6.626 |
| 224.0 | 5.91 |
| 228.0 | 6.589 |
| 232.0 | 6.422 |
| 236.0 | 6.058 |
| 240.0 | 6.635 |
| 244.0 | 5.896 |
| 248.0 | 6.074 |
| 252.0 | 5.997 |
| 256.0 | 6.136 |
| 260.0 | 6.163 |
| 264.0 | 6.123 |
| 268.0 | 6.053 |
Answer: 0.04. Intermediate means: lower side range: 5.8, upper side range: 7.17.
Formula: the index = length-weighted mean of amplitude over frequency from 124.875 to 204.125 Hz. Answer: 6.25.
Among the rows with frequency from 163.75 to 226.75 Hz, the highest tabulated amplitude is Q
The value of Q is 7.725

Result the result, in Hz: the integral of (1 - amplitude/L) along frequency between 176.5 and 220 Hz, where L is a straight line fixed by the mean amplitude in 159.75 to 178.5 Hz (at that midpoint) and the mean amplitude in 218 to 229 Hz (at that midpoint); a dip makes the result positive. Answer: -5.0 Hz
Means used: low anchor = 5.95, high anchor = 6.36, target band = 6.87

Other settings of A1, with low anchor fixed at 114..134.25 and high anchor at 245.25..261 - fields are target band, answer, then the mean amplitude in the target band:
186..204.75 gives -0.23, 7.23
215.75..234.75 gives -0.07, 6.37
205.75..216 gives -0.15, 6.79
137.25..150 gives -0.04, 5.86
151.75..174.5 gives -0.03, 5.88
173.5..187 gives -0.10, 6.37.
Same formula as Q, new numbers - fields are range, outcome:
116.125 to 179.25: 6.398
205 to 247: 6.948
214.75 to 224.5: 6.626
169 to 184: 6.581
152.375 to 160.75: 5.9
